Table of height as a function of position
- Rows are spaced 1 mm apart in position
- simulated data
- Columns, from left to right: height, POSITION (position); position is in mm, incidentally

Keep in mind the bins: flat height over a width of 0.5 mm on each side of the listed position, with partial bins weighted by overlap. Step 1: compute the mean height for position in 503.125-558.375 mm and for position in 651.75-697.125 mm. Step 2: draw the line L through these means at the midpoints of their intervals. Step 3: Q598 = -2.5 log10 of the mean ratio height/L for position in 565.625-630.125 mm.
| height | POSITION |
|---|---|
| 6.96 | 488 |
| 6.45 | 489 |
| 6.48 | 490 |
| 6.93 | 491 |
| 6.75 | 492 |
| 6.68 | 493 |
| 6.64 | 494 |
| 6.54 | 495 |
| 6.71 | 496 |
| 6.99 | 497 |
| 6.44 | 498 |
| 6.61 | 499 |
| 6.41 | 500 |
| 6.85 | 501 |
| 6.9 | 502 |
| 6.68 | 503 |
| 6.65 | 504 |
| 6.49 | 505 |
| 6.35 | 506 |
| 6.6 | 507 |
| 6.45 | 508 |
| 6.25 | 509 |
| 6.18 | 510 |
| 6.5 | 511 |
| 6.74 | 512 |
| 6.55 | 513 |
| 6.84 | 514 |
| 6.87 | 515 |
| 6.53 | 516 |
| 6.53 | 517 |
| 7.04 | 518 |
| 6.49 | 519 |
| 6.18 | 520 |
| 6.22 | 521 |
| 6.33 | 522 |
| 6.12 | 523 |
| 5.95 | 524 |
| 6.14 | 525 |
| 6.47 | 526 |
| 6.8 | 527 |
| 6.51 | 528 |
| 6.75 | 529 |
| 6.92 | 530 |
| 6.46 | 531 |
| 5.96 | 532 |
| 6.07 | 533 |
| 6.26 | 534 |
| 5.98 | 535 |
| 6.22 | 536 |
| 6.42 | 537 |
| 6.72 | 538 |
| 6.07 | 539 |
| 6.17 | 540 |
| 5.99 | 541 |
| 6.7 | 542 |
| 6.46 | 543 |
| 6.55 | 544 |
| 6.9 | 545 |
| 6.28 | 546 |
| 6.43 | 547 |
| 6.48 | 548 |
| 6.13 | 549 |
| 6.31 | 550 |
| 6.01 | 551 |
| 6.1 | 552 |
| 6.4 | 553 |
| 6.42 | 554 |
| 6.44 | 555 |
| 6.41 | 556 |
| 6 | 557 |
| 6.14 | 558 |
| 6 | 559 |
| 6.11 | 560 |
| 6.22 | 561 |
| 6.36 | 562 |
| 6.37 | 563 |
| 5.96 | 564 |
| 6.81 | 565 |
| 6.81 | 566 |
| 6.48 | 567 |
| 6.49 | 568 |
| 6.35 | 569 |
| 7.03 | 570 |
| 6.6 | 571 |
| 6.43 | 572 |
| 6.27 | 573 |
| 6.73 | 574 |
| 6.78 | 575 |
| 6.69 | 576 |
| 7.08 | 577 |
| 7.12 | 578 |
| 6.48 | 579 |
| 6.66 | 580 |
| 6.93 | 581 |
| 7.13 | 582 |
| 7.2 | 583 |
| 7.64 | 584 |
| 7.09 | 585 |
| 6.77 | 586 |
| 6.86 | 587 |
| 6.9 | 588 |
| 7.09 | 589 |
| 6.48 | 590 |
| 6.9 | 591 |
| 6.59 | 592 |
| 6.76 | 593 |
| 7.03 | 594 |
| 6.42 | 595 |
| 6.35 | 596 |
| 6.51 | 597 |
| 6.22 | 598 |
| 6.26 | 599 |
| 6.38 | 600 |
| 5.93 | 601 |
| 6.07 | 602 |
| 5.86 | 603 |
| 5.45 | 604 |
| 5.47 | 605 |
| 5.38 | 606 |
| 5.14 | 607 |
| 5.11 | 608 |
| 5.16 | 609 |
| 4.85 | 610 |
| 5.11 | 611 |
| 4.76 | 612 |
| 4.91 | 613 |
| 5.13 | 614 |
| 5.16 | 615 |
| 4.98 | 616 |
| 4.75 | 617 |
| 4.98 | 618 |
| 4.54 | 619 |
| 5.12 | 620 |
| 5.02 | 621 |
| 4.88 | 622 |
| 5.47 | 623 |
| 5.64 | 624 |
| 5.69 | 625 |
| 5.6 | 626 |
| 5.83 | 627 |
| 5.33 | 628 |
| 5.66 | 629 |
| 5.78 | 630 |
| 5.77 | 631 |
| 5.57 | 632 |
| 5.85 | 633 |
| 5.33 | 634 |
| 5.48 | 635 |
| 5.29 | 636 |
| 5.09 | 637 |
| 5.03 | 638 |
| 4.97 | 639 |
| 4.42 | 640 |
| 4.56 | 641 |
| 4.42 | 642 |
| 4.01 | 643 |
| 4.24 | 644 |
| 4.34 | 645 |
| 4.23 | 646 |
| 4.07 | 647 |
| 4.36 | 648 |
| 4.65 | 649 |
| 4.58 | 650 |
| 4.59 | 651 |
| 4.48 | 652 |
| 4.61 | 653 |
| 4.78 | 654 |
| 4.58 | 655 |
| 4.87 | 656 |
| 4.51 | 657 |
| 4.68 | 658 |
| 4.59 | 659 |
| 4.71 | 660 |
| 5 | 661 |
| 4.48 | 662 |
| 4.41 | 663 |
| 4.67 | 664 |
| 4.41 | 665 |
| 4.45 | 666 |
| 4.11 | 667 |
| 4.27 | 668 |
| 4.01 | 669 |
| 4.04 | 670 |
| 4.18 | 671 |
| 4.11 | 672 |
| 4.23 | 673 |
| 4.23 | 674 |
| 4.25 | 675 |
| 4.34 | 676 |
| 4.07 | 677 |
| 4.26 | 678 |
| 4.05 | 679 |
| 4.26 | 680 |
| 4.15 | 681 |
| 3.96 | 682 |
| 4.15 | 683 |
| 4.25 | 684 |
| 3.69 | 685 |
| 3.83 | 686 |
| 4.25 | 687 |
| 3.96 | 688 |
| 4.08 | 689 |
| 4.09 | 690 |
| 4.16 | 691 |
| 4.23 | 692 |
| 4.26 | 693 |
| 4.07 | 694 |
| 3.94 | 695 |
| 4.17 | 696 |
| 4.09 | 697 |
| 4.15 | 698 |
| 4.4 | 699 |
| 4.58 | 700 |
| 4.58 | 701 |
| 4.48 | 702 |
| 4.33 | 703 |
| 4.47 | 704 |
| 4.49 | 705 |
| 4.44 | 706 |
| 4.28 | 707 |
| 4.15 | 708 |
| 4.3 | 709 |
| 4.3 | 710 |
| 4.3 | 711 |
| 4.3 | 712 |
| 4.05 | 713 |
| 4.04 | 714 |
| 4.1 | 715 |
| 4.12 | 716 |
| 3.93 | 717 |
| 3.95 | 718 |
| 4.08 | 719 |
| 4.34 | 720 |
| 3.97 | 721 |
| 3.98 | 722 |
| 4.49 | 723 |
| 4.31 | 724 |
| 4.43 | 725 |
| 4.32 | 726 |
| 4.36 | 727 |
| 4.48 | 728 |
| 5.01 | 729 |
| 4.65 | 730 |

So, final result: -0.12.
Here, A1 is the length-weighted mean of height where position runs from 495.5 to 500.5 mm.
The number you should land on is 6.63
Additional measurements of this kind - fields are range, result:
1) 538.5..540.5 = 6.12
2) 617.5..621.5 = 4.92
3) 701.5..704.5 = 4.43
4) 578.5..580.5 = 6.57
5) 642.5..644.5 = 4.12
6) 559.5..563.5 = 6.27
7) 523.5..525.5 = 6.04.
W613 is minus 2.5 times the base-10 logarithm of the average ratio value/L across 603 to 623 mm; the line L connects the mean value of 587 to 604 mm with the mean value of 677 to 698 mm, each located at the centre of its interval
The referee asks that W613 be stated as 0.18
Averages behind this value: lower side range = 6.46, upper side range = 4.1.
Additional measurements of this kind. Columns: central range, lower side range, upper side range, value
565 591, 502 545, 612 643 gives -0.18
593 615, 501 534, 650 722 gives -0.07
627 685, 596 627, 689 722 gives 0.06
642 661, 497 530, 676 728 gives 0.07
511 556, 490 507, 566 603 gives 0.04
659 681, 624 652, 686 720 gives 0.07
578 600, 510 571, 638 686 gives -0.21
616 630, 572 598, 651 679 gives 0.08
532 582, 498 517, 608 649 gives -0.09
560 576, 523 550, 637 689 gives -0.11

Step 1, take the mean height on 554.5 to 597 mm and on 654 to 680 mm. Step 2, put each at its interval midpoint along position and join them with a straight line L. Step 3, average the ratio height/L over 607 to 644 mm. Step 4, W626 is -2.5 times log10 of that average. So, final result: 0.055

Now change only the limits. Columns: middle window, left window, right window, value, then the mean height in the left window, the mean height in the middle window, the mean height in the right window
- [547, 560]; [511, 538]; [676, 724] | -0.030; 6.44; 6.24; 4.19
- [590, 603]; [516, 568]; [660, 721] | -0.155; 6.36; 6.43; 4.22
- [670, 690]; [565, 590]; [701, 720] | 0.173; 6.81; 4.12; 4.24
